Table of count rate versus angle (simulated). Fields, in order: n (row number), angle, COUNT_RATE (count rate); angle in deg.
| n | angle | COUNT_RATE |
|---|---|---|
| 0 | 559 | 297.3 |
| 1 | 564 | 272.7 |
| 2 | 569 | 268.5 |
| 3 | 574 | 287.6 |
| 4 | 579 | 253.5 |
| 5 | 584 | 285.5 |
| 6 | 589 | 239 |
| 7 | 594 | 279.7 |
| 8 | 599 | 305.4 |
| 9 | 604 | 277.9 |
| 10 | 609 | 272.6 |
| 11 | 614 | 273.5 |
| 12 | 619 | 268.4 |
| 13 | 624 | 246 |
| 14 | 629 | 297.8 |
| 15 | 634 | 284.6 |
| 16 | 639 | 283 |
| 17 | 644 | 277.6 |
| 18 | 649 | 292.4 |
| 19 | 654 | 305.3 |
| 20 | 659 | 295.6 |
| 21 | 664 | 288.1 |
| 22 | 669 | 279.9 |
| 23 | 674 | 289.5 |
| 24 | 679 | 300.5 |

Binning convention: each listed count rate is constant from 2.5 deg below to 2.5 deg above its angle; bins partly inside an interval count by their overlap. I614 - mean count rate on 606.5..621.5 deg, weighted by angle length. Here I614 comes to 272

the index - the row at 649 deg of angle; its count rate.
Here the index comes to 292.4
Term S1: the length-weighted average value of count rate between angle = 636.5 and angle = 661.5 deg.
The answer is 291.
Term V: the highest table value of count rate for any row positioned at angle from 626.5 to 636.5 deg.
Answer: 297.8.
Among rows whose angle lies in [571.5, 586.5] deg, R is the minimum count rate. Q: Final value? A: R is 253.5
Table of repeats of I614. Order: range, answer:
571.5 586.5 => 276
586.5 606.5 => 276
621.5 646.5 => 278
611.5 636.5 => 274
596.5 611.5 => 285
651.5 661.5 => 300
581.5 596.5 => 268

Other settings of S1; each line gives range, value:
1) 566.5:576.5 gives 278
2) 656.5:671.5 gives 288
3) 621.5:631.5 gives 272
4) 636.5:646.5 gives 280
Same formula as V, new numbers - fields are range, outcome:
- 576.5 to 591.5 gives 285.5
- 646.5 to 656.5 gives 305.3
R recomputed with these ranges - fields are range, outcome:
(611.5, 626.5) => 246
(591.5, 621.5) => 268.4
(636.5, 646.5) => 277.6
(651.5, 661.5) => 295.6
